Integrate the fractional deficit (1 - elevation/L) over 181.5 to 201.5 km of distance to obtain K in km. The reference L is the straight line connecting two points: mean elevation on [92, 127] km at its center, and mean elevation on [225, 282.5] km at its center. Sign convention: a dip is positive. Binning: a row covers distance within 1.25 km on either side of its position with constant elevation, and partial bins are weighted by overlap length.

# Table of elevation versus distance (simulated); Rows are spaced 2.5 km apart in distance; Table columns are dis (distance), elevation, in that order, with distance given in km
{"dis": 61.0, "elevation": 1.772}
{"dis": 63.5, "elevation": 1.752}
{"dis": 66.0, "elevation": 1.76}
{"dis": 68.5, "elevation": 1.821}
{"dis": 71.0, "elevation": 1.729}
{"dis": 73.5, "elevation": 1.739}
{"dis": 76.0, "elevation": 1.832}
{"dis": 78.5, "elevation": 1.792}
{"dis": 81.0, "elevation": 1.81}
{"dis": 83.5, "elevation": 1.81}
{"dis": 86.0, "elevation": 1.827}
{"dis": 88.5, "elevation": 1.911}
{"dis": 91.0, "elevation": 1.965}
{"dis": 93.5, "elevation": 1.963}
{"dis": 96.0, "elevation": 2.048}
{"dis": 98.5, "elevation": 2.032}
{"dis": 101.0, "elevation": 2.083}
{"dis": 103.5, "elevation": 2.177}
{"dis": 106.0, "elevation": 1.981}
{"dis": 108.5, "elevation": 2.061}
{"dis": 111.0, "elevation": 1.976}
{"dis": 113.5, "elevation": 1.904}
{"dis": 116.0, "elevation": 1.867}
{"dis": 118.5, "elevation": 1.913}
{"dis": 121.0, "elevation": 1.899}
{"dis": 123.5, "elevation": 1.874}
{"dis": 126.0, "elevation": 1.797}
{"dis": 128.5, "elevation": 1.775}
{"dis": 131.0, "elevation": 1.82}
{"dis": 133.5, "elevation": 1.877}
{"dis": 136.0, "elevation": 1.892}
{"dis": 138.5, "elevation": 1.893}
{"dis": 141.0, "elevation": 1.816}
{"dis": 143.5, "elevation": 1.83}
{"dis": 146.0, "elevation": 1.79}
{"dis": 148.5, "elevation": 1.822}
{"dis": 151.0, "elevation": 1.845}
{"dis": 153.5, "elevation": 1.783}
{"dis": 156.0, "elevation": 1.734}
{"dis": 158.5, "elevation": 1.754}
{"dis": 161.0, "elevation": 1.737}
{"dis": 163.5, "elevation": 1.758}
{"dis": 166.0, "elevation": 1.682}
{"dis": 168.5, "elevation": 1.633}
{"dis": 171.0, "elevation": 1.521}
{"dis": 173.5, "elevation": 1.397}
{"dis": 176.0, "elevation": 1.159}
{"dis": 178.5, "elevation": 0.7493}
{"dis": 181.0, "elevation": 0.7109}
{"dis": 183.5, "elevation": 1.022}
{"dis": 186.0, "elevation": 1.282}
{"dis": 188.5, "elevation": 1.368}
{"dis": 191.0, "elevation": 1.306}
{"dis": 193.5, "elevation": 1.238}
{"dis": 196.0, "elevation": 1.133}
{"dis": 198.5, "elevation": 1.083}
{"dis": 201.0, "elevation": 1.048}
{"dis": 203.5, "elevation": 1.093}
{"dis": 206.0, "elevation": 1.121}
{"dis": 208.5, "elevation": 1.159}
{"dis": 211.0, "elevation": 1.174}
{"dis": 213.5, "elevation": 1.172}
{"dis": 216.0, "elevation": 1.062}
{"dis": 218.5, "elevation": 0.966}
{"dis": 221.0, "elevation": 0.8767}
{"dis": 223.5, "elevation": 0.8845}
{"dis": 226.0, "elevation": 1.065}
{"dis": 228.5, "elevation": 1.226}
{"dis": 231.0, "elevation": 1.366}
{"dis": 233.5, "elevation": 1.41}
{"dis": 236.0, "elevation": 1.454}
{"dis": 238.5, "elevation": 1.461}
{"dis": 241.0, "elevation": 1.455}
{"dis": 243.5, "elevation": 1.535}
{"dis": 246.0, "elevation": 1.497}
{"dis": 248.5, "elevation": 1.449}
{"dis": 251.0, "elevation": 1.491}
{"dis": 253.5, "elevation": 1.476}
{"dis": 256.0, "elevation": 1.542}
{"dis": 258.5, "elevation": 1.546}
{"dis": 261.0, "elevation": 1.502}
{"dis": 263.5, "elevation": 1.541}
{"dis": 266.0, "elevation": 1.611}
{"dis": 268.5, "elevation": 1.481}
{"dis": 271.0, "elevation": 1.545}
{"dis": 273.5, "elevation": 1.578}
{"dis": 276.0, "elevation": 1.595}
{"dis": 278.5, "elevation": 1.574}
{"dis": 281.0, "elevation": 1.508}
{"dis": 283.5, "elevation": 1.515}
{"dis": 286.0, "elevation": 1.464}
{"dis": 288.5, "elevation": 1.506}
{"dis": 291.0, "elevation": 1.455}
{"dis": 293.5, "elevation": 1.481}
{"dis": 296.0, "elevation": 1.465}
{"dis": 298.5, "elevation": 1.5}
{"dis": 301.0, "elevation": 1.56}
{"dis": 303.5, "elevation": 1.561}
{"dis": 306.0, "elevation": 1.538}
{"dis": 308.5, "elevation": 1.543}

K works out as 6.1 km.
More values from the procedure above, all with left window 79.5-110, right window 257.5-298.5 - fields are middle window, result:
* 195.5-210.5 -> 5.3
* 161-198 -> 9.9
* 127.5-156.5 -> 0.5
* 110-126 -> 0.2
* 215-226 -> 4.7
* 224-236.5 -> 2.8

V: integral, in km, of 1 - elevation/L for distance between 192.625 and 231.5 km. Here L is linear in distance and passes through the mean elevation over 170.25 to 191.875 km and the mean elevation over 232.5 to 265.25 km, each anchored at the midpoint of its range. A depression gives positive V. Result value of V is 6.2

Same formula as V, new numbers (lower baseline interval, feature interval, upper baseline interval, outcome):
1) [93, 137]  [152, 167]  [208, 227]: -1.9 km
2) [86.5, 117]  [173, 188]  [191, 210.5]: 3.0 km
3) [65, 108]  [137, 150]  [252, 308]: -0.3 km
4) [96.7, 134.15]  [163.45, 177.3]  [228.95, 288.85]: 2.1 km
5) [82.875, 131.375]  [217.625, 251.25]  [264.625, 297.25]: 6.9 km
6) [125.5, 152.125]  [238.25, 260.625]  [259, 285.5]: 1.3 km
